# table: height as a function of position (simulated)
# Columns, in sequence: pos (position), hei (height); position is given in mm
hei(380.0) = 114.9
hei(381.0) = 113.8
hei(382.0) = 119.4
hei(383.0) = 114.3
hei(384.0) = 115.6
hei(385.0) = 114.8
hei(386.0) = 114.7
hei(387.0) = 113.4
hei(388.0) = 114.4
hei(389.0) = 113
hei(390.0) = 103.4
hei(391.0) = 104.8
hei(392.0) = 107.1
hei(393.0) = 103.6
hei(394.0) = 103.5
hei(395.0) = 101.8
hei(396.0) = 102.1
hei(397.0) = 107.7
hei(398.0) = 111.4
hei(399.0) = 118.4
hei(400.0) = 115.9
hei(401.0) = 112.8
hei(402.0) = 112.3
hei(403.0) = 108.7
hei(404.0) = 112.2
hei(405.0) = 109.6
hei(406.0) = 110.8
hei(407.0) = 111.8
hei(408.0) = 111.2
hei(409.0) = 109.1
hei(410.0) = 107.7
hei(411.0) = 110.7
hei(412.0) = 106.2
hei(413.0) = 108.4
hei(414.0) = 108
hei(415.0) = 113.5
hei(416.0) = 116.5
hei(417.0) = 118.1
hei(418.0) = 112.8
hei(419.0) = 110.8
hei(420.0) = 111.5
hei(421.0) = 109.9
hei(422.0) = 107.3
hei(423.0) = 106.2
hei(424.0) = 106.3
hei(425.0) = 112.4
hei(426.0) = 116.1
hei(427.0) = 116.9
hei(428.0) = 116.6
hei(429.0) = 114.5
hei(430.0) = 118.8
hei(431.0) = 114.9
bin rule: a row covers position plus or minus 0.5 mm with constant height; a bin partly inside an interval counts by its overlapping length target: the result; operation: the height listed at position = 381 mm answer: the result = 113.8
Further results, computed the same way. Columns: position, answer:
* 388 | 114.4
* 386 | 114.7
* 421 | 109.9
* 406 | 110.8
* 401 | 112.8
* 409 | 109.1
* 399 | 118.4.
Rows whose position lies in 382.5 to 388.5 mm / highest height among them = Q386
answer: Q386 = 115.6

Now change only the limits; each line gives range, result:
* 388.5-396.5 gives 113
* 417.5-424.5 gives 112.8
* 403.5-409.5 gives 112.2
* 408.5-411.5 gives 110.7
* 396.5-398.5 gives 111.4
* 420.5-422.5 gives 109.9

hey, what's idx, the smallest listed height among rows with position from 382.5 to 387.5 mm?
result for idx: 113.4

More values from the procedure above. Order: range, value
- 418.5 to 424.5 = 106.2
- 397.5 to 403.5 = 108.7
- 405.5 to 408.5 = 110.8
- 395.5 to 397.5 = 102.1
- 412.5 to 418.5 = 108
